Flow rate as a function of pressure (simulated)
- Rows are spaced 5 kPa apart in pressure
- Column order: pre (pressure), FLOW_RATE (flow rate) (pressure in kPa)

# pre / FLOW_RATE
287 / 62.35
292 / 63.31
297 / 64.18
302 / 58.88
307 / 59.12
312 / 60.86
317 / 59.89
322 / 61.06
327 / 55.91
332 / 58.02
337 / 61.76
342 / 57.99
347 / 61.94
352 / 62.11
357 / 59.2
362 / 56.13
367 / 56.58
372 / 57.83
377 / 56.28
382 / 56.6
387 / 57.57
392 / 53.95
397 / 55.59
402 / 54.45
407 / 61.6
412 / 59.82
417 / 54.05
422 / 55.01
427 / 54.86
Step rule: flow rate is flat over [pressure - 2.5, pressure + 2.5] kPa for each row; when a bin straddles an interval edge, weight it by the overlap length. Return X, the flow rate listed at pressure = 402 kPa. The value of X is 54.45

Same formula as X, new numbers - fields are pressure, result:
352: 62.11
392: 53.95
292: 63.31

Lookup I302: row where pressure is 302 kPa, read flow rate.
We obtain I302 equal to 58.88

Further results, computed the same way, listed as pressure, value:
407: 61.6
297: 64.18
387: 57.57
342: 57.99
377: 56.28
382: 56.6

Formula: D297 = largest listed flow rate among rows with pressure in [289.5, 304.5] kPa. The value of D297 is 64.18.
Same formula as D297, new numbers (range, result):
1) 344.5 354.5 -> 62.11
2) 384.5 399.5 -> 57.57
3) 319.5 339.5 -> 61.76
